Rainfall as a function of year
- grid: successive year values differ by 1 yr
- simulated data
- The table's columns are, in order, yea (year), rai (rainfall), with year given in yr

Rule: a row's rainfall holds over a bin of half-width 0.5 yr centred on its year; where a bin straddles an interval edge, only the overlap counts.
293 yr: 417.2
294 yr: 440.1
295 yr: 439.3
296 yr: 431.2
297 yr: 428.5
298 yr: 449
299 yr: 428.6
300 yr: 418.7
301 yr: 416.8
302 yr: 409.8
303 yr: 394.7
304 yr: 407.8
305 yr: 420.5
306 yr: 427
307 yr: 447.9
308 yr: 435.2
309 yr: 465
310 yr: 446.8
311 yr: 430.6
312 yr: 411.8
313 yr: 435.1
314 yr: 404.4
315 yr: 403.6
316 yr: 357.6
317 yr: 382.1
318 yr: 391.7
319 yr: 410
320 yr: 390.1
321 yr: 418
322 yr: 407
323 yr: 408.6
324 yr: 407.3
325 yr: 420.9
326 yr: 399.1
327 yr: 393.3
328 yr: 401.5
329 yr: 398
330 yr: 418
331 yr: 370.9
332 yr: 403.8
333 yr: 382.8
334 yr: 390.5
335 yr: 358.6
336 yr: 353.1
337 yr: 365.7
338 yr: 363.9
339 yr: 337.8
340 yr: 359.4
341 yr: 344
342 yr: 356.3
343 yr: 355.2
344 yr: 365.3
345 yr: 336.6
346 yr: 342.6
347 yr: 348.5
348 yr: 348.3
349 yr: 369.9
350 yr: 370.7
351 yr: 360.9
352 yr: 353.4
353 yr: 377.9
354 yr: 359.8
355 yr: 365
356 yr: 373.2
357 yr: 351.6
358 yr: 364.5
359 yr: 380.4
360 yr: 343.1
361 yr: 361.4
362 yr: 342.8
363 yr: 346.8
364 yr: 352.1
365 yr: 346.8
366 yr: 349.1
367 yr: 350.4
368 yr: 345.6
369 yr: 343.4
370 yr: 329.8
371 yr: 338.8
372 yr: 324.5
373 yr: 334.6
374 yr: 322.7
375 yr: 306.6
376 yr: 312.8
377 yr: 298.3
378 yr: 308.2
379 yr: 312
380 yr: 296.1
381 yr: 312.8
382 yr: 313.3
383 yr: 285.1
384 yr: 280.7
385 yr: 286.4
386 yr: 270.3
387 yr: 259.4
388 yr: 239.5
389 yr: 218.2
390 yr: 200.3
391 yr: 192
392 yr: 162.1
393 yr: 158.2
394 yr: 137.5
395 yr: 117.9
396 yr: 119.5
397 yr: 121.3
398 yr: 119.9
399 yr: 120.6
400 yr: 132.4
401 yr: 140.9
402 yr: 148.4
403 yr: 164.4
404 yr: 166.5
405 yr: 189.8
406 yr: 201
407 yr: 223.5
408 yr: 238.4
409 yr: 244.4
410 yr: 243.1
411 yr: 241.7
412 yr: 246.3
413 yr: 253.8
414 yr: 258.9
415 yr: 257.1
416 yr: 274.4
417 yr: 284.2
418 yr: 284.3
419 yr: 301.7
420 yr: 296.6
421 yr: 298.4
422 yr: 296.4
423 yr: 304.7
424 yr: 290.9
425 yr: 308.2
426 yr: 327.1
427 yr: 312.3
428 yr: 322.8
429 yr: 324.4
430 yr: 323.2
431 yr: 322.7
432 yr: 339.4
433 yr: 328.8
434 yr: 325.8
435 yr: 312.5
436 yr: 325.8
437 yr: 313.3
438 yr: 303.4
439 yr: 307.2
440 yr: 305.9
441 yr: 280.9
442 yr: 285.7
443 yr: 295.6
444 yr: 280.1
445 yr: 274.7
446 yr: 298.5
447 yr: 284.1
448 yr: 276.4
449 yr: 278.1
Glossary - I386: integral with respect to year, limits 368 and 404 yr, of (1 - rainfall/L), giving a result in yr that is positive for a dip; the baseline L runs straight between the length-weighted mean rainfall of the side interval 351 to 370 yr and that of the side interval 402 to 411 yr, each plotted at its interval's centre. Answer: 5.4 yr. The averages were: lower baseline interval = 355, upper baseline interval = 207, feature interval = 238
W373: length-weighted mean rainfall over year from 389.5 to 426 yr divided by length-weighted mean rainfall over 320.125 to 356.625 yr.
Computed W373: 0.58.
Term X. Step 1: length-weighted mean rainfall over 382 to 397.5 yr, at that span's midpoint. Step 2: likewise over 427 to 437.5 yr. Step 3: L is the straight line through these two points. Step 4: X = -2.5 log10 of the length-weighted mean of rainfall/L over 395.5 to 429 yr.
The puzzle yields 0.16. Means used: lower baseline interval 207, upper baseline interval 323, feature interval 236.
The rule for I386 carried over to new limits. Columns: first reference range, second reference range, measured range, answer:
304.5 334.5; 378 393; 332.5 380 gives -3.7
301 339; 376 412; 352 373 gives -4.1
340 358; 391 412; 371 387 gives -3.3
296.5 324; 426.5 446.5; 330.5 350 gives 1.5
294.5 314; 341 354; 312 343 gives 0.2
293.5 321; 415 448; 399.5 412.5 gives 5.1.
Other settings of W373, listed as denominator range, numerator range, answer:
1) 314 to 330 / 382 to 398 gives 0.51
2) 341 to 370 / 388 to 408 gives 0.46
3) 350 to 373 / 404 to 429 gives 0.76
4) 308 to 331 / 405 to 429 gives 0.67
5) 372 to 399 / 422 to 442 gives 1.30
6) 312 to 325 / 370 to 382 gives 0.78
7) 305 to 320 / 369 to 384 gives 0.75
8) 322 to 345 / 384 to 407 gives 0.47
